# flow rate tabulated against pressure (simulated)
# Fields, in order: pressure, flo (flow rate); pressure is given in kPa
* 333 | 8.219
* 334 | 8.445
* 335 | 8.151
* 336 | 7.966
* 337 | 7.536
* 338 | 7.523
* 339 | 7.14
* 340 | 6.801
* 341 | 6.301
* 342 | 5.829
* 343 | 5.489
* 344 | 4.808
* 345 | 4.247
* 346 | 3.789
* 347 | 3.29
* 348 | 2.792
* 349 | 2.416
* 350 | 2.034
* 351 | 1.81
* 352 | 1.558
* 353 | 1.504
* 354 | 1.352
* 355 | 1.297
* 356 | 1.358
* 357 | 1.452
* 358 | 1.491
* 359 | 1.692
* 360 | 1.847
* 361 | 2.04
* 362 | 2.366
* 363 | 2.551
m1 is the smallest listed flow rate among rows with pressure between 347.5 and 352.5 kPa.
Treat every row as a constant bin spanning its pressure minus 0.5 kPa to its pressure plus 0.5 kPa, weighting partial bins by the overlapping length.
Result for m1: 1.558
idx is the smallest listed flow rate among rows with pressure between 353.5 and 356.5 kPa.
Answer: 1.297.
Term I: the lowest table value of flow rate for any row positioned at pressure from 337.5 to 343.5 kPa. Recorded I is 5.489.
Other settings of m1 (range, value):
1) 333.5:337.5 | 7.536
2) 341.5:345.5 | 4.247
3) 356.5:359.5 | 1.452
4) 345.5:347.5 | 3.29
